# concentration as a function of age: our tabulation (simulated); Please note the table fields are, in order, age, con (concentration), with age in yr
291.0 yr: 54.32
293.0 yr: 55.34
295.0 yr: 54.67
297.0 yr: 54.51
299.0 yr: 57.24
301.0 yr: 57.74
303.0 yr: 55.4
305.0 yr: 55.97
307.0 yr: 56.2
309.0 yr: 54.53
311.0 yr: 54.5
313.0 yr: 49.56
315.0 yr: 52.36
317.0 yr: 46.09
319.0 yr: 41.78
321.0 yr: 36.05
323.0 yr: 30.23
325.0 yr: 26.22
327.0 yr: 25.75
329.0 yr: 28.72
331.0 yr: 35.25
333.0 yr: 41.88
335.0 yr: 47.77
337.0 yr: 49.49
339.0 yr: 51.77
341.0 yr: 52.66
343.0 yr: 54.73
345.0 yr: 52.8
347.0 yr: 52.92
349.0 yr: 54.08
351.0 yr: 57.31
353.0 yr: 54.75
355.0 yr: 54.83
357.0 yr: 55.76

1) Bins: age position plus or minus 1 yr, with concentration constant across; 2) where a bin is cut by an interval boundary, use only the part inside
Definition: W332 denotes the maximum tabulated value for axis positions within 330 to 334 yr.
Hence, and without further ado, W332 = 41.88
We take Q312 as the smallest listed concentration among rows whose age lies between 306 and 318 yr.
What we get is 46.09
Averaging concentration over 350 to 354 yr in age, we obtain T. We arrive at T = 56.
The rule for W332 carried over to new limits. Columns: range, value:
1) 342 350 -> 54.73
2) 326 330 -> 28.72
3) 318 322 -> 41.78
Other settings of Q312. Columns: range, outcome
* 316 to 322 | 36.05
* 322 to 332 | 25.75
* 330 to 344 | 35.25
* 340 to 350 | 52.66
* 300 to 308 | 55.4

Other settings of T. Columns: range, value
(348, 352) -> 55.7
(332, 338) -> 46.4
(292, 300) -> 55.4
